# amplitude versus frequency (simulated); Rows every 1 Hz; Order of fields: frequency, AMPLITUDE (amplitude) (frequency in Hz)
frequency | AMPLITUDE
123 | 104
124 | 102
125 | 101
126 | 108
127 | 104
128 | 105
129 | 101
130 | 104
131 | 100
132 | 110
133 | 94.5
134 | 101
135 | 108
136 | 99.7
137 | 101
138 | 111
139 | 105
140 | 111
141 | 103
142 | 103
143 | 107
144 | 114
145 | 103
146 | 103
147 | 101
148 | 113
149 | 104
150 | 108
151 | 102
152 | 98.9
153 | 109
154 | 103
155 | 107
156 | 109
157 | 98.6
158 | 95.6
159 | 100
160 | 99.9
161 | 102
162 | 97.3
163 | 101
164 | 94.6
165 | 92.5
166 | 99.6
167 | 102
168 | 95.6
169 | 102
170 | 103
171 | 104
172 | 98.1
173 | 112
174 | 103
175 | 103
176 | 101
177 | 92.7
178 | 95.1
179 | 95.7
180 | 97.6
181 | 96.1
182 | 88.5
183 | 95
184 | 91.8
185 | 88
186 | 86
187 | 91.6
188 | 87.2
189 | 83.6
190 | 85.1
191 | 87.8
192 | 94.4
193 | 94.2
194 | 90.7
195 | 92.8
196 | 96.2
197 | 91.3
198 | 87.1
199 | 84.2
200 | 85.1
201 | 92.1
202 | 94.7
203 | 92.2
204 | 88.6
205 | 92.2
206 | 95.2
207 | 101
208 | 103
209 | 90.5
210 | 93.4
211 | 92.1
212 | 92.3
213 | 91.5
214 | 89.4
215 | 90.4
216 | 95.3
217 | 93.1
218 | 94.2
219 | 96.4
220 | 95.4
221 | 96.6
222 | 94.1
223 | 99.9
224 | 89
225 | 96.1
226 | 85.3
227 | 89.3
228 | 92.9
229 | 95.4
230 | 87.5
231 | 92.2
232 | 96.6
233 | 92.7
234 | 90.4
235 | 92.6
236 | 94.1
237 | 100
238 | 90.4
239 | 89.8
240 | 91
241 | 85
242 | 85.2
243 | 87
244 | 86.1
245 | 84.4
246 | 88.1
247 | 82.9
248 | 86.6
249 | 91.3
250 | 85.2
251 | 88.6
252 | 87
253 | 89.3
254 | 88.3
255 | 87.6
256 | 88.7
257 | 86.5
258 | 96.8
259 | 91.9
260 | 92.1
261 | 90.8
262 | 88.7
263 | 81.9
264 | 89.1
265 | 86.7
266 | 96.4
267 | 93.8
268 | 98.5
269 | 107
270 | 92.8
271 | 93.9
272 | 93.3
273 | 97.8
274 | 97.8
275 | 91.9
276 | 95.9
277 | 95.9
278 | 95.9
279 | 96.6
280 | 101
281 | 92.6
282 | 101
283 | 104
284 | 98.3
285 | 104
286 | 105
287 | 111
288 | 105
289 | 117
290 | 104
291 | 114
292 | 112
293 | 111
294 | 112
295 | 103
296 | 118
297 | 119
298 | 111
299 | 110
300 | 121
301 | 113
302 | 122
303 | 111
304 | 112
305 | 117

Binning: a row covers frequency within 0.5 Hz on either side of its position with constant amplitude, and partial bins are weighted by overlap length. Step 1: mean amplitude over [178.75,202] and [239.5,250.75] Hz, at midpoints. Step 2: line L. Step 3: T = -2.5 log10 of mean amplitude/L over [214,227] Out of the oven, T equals -0.06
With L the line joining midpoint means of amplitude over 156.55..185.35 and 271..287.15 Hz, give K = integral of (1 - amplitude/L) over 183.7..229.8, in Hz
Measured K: 3.0 Hz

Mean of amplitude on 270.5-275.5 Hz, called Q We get 94.9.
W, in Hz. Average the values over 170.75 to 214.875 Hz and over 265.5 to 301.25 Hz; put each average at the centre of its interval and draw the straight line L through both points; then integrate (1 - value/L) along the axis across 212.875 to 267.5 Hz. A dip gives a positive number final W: 4.4 Hz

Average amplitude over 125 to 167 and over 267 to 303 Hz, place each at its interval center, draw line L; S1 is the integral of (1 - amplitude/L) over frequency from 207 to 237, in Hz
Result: 3.06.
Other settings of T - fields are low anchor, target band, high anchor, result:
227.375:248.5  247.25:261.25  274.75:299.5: 0.07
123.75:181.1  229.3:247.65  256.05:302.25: 0.13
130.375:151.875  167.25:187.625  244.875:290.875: 0.05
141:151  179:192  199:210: 0.08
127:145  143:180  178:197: -0.04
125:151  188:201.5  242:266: 0.08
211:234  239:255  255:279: 0.07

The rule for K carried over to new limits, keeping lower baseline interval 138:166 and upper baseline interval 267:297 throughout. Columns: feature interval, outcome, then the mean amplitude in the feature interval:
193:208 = 1.6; 92.1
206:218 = 1.1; 93.9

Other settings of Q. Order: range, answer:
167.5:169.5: 98.8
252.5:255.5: 88.4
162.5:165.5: 96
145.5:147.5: 102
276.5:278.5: 95.9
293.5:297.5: 113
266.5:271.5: 97.2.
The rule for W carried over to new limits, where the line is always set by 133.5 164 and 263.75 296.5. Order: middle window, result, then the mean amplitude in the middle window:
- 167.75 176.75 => 0.09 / 102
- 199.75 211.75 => 1.07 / 93.5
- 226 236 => 1.00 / 91.9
